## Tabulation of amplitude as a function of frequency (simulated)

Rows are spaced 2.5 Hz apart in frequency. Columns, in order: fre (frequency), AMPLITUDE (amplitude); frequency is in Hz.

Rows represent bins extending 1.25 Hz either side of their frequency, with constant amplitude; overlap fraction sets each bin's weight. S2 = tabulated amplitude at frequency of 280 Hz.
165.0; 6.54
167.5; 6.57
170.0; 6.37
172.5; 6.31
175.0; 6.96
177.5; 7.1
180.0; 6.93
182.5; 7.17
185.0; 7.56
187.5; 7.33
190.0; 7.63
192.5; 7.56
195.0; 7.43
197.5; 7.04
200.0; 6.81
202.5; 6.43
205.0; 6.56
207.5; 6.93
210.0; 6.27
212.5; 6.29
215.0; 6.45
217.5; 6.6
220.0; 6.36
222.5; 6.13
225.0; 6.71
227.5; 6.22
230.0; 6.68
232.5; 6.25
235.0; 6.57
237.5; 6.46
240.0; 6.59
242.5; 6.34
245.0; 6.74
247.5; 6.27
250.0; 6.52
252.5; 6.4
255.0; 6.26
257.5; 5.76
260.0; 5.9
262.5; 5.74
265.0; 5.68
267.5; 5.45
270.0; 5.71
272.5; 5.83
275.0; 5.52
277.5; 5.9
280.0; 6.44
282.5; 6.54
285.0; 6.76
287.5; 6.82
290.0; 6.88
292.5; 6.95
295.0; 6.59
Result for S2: 6.44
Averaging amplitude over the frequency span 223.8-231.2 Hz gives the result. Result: 6.53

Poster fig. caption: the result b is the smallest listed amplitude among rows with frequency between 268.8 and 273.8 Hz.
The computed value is 5.71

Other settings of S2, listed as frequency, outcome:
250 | 6.52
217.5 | 6.6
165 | 6.54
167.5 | 6.57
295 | 6.59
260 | 5.9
